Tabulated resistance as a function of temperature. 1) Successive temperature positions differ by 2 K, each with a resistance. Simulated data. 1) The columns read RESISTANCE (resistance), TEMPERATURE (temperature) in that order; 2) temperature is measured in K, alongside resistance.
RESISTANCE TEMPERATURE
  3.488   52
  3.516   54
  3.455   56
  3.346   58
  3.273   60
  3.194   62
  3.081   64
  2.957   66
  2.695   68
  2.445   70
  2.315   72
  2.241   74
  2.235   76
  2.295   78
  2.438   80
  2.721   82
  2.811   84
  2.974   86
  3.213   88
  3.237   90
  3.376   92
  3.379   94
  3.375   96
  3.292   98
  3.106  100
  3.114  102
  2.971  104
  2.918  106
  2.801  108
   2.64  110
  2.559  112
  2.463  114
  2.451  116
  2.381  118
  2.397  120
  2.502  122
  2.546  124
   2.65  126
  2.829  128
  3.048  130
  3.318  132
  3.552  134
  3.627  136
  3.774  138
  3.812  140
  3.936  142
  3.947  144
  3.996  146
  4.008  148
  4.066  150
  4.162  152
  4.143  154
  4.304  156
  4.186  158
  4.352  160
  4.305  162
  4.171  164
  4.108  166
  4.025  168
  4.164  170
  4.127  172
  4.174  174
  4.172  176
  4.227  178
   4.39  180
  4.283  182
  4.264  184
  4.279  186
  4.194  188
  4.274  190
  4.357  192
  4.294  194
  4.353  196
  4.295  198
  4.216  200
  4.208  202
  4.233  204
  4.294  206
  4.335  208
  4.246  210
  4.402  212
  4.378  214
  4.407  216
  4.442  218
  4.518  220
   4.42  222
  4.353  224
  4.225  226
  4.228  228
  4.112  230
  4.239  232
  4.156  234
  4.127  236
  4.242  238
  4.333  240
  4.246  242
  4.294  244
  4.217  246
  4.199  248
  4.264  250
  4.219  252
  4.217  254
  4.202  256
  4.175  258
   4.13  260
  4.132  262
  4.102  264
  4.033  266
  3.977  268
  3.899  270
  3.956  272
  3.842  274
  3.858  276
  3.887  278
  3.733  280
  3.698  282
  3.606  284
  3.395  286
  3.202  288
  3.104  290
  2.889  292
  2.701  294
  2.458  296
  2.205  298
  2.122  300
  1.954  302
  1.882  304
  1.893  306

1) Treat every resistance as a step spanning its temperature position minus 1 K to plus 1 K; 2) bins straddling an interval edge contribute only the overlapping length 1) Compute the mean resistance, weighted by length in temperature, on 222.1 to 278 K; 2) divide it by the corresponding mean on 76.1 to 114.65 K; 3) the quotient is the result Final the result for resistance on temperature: 1.4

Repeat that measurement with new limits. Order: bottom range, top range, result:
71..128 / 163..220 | 1.54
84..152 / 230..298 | 1.21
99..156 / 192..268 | 1.32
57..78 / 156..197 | 1.54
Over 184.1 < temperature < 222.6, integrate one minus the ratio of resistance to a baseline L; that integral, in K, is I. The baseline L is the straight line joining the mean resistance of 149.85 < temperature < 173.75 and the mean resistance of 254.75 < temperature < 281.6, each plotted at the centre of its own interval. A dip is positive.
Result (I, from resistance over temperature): -2.0 K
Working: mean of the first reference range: 4.18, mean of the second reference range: 3.99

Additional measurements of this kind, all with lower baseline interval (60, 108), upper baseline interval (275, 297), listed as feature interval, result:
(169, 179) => -3.53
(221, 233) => -4.01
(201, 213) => -4.31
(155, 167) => -4.64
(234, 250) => -4.99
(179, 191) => -4.53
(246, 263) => -4.91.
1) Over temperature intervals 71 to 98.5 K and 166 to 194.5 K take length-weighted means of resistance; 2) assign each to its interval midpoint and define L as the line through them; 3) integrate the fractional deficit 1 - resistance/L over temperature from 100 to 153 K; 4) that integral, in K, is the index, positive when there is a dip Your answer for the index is 4.51 K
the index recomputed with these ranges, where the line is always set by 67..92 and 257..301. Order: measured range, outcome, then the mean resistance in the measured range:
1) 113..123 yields 1.4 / 2.44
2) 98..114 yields -0.6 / 2.87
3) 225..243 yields -4.9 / 4.21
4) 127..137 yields -1.3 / 3.27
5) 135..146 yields -3.4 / 3.84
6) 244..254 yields -2.5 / 4.23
